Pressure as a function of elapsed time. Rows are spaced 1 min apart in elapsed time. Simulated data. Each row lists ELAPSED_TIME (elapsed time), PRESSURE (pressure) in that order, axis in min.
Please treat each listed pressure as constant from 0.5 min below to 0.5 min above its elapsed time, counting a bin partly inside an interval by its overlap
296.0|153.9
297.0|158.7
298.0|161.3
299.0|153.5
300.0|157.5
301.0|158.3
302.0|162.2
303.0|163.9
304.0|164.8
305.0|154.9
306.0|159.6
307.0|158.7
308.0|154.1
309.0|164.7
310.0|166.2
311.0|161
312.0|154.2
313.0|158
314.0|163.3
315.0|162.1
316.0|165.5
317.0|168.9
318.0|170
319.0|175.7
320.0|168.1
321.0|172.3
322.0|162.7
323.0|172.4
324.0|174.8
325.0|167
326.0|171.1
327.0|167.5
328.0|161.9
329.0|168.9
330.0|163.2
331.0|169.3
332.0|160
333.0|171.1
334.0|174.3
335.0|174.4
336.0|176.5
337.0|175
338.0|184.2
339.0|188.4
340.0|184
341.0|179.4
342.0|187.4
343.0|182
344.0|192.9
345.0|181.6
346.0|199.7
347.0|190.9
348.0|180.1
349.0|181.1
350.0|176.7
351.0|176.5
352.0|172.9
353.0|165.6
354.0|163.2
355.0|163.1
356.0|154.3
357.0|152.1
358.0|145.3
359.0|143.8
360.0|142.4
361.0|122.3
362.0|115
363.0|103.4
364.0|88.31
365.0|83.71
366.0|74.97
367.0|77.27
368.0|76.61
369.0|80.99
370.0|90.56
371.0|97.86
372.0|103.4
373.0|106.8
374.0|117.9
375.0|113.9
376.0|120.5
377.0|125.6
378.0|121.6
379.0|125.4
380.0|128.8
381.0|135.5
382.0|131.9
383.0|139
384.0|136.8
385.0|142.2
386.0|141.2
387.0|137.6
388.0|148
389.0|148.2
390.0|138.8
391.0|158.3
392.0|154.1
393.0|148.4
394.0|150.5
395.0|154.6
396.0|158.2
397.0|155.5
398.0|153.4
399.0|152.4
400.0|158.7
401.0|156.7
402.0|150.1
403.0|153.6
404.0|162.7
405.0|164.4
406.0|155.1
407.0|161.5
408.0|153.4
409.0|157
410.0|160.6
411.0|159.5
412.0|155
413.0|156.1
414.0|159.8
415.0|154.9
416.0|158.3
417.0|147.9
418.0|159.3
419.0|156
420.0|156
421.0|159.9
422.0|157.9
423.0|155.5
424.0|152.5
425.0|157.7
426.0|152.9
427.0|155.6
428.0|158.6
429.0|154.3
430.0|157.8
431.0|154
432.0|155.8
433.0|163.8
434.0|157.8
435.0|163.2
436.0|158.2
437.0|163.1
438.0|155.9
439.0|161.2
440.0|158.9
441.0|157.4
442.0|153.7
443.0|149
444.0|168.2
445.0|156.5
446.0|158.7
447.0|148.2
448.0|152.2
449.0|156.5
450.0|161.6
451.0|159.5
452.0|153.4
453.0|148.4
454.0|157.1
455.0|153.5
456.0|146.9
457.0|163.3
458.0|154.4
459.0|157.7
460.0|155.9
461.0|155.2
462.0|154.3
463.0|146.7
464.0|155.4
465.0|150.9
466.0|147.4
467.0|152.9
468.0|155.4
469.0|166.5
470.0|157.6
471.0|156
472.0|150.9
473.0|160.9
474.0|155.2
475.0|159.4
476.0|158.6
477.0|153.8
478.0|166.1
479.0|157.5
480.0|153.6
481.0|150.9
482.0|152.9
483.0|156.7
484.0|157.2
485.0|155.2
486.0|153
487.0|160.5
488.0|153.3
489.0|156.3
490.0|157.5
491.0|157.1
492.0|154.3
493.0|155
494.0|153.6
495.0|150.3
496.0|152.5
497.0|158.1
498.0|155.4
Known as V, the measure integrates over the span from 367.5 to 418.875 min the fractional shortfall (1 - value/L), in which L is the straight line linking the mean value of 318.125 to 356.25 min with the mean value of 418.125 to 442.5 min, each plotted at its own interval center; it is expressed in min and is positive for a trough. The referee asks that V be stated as 7.2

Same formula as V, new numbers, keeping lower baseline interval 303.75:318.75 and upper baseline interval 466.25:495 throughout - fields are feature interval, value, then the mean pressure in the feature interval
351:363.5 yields 1.1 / 147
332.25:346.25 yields -1.8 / 181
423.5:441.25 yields 0.0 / 158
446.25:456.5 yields 0.2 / 154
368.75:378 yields 3.0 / 108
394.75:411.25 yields 0.2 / 157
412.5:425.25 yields 0.2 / 156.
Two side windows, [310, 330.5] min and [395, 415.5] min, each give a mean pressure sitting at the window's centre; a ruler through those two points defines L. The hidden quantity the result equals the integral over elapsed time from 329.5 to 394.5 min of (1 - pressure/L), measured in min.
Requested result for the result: 6.7 min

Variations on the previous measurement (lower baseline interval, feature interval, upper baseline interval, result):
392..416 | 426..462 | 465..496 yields -0.2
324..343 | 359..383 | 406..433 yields 8.2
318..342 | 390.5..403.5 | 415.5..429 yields 0.5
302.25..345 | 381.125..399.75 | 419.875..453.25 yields 1.7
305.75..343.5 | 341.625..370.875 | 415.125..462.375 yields 4.1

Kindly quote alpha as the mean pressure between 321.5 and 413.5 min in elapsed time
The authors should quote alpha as 150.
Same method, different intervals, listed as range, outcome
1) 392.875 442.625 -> 157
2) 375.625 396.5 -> 140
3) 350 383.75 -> 124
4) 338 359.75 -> 174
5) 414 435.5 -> 157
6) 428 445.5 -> 158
